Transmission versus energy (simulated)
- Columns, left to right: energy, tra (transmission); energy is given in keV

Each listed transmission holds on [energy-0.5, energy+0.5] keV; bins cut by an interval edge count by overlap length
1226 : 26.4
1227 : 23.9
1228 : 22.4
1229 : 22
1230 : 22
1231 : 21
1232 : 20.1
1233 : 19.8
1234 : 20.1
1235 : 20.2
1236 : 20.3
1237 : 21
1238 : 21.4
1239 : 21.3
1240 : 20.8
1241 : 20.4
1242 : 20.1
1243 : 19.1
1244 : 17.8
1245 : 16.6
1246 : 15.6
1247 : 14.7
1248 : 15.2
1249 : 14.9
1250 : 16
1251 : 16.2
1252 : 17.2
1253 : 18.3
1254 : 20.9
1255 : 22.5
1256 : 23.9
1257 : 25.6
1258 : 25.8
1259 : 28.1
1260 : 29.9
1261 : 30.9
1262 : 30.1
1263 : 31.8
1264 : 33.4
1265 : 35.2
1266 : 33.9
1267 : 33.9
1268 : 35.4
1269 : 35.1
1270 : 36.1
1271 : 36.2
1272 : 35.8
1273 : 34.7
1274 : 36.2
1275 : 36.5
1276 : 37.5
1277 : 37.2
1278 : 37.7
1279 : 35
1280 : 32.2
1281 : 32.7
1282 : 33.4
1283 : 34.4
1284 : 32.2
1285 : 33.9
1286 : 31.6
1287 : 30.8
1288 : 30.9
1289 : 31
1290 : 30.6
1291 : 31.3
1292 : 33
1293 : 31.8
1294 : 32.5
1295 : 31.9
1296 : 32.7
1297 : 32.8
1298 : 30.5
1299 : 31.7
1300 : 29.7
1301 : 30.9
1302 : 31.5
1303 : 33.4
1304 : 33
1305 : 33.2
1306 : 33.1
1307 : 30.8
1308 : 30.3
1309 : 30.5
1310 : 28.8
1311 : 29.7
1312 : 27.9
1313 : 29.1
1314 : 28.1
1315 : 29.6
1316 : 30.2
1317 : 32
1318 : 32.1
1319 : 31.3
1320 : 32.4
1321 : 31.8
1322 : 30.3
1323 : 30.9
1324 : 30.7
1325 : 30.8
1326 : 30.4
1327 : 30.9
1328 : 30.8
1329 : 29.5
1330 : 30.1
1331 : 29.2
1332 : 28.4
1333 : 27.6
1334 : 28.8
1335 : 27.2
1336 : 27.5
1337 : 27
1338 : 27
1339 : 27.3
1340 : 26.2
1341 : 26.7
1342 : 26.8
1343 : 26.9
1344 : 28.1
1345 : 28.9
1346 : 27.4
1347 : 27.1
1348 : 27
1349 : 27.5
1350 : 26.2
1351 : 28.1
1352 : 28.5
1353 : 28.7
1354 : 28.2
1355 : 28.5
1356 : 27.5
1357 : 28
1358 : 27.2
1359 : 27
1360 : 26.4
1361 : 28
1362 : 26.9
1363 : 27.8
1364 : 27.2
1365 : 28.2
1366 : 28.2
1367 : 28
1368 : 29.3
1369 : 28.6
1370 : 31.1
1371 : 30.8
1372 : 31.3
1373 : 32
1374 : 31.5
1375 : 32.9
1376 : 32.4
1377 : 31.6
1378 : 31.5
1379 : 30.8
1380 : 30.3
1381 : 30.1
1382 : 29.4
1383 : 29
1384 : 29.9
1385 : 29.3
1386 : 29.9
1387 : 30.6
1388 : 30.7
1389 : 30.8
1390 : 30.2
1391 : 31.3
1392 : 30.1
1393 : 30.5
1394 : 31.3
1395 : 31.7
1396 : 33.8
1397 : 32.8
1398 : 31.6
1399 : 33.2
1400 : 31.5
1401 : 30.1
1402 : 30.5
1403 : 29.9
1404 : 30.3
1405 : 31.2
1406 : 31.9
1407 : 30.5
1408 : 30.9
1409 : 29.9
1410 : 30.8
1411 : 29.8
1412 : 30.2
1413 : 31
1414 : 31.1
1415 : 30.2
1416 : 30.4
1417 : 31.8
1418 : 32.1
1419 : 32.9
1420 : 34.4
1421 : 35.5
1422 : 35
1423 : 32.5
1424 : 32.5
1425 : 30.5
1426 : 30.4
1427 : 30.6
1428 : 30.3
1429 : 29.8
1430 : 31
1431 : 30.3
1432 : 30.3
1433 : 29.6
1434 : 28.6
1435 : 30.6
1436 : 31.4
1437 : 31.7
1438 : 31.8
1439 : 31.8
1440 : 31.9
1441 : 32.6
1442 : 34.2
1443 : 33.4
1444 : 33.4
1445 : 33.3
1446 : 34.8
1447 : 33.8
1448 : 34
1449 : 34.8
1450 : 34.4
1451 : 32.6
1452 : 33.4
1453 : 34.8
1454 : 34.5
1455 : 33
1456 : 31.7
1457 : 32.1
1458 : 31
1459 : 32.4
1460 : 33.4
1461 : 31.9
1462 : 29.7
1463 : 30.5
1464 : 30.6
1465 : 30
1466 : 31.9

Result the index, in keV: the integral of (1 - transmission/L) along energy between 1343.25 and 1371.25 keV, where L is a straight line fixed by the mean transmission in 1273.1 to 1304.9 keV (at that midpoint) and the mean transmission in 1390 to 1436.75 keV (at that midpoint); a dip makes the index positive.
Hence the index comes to 3.5 keV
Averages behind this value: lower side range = 32.9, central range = 28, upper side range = 31.2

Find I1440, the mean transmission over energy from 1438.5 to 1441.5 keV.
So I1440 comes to 32.1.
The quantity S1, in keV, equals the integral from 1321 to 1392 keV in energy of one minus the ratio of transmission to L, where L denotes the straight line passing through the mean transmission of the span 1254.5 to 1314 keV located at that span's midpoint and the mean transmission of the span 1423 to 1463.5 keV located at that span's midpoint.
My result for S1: 6.7 keV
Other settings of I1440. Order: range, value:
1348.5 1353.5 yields 27.8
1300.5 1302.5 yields 31.2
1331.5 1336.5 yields 27.9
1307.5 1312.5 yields 29.4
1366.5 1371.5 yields 29.6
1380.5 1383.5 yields 29.5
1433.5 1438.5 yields 30.8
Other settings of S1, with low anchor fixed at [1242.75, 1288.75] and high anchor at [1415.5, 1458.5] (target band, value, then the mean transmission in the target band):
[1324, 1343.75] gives 1.1 keV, 28.4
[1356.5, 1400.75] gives 1.4 keV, 30.1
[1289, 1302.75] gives -1.1 keV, 31.6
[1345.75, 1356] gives 0.9 keV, 27.7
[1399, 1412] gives 0.4 keV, 30.7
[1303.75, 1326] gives -0.8 keV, 30.7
